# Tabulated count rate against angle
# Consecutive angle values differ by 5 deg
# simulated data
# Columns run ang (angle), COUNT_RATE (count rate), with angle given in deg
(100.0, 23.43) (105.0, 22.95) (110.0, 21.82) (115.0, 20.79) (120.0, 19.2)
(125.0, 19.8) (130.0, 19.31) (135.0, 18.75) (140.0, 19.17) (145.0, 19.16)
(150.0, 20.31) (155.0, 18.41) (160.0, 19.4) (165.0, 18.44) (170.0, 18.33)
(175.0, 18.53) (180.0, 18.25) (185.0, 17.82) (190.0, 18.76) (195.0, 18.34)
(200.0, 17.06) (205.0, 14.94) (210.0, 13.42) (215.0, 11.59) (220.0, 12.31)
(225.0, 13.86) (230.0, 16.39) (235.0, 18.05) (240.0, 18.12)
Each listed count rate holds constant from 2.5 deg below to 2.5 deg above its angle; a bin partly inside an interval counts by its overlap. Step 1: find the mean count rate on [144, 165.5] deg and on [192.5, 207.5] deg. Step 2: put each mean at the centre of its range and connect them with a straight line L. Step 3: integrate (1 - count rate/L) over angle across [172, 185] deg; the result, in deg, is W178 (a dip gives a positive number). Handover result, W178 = -0.26 deg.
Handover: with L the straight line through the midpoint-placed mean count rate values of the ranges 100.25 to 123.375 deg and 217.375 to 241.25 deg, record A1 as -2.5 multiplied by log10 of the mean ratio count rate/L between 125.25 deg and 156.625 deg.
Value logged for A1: 0.04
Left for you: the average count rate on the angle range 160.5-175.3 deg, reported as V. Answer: 18.5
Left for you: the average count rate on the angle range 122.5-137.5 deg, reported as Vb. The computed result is 19.3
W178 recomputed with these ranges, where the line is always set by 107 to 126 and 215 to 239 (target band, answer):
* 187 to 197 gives -1.1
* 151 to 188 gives -1.4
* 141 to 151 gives -0.3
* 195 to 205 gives -0.3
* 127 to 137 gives 0.3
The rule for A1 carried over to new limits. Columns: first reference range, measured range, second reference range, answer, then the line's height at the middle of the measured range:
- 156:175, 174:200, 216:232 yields -0.08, 16.9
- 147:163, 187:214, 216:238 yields 0.02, 16.6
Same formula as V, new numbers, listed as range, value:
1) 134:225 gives 17.3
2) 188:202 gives 18.1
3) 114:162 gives 19.4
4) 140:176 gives 19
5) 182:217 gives 16.1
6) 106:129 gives 20.5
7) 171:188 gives 18.2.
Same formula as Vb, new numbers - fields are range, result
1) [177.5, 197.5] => 18.3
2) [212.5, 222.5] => 11.9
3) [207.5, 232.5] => 13.5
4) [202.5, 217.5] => 13.3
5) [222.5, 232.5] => 15.1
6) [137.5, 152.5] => 19.5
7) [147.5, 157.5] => 19.4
